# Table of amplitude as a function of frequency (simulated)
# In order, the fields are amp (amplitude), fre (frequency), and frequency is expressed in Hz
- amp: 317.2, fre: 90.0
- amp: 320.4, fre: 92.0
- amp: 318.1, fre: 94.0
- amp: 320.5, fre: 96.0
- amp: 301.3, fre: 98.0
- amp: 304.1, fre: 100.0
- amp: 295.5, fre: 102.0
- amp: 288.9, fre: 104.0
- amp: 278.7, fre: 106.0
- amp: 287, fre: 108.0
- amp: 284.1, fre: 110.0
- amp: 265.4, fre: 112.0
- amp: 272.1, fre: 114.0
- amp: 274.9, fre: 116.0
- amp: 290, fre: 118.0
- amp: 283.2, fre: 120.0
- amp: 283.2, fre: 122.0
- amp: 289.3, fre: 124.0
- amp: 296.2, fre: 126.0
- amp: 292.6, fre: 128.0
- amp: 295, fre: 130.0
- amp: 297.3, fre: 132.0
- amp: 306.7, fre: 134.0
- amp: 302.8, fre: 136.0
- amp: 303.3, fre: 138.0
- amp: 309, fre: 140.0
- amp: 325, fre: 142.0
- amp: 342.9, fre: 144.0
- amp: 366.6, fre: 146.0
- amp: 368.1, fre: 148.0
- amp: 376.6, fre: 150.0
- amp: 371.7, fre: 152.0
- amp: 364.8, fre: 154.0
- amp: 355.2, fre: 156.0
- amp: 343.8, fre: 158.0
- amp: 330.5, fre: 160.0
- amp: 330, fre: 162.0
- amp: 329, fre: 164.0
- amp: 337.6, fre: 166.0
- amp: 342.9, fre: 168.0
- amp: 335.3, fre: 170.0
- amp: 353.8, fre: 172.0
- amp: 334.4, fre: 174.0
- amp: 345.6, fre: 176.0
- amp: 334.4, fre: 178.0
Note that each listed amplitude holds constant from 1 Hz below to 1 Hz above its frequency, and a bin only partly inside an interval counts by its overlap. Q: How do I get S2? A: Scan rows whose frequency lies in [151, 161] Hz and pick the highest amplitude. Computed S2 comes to 371.7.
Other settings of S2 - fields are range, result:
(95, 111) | 320.5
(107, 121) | 290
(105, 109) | 287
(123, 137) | 306.7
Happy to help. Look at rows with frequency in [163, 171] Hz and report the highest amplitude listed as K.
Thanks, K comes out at 342.9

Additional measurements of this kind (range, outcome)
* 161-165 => 330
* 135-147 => 366.6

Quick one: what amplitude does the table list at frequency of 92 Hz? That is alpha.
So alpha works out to 320.4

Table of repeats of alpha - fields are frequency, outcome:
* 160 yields 330.5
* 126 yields 296.2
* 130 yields 295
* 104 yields 288.9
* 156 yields 355.2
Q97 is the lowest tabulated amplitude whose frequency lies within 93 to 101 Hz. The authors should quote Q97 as 301.3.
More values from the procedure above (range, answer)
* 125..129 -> 292.6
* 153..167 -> 329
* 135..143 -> 302.8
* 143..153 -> 342.9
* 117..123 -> 283.2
